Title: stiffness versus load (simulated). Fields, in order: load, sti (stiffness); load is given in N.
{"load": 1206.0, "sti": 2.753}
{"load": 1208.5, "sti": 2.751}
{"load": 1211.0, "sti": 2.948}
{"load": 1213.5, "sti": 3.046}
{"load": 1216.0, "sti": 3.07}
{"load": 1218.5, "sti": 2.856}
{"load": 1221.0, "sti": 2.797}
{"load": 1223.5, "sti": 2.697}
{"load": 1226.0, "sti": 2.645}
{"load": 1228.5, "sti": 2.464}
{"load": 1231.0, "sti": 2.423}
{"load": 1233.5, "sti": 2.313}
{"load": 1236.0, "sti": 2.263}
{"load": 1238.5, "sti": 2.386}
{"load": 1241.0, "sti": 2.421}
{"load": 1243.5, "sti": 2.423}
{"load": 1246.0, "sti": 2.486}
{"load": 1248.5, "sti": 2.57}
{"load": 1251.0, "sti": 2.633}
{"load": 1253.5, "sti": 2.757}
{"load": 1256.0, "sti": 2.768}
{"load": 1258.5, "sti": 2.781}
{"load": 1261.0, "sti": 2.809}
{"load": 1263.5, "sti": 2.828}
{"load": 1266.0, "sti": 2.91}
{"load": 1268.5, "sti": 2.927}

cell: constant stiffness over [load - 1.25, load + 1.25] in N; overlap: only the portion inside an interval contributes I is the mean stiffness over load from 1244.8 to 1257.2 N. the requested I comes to 2.64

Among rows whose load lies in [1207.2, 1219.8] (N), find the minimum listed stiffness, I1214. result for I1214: 2.751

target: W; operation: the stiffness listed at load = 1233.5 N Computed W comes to 2.313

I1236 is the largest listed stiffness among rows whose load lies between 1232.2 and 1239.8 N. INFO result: 2.386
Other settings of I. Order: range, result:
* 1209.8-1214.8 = 3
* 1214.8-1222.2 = 2.91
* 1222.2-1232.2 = 2.56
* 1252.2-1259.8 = 2.77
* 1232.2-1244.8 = 2.36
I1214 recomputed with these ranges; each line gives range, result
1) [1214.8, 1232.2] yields 2.423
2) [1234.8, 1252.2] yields 2.263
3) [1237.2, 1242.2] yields 2.386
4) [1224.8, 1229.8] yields 2.464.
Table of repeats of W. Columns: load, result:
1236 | 2.263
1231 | 2.423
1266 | 2.91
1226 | 2.645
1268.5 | 2.927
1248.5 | 2.57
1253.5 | 2.757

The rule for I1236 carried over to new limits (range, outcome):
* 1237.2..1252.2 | 2.633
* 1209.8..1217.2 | 3.07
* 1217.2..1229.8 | 2.856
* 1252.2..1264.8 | 2.828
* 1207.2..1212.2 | 2.948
